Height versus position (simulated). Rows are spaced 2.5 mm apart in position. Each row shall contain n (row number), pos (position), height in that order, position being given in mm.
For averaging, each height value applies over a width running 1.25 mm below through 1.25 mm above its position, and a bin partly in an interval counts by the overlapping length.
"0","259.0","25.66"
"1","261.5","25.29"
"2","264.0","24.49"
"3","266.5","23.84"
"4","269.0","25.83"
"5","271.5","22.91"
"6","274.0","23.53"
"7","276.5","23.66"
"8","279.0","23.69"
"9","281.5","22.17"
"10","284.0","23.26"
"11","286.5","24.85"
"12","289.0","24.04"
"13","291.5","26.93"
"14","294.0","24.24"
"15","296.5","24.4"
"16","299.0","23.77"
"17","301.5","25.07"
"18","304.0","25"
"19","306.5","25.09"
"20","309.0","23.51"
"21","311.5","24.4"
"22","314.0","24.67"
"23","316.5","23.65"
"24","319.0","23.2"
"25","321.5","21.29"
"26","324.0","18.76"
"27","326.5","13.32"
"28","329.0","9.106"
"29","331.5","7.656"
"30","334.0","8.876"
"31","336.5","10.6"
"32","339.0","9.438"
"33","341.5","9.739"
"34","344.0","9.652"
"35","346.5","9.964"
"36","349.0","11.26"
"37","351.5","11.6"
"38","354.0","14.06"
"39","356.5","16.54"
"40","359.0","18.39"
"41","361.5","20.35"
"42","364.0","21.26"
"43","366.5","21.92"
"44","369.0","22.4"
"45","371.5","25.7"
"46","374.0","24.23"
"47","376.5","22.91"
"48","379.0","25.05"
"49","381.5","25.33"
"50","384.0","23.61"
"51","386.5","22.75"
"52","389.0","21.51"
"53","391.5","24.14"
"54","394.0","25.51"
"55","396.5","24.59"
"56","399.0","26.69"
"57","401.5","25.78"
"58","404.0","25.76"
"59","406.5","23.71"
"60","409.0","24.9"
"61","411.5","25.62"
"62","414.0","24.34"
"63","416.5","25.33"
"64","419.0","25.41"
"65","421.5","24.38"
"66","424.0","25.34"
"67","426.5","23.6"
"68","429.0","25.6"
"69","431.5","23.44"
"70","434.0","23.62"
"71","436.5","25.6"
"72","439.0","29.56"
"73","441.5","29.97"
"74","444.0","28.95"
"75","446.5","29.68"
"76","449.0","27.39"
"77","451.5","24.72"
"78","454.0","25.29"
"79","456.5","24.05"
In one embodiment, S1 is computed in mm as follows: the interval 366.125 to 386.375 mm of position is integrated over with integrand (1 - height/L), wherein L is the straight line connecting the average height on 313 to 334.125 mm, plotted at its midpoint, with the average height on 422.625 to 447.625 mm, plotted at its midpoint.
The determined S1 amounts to -2.3 mm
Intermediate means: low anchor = 17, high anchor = 26.5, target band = 23.9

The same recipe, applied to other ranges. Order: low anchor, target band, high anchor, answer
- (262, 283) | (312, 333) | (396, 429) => 5.5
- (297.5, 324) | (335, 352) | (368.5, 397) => 9.7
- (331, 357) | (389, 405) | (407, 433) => -3.6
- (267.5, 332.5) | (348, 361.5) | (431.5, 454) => 5.1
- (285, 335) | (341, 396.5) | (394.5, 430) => 9.1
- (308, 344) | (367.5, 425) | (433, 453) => -4.4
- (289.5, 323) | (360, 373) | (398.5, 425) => 1.3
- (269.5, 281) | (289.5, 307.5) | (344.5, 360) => -3.9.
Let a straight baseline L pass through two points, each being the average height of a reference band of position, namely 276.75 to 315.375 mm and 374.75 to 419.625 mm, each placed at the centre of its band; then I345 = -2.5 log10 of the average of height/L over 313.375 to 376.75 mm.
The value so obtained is 0.44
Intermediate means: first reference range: 24.3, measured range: 16.4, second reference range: 24.6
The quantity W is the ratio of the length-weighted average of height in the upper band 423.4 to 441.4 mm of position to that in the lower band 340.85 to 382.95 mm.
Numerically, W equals 1.4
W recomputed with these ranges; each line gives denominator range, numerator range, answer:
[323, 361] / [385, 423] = 2.05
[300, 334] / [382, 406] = 1.23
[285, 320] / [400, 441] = 1.03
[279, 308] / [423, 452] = 1.09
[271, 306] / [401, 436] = 1.03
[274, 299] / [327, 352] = 0.41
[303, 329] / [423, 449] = 1.23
